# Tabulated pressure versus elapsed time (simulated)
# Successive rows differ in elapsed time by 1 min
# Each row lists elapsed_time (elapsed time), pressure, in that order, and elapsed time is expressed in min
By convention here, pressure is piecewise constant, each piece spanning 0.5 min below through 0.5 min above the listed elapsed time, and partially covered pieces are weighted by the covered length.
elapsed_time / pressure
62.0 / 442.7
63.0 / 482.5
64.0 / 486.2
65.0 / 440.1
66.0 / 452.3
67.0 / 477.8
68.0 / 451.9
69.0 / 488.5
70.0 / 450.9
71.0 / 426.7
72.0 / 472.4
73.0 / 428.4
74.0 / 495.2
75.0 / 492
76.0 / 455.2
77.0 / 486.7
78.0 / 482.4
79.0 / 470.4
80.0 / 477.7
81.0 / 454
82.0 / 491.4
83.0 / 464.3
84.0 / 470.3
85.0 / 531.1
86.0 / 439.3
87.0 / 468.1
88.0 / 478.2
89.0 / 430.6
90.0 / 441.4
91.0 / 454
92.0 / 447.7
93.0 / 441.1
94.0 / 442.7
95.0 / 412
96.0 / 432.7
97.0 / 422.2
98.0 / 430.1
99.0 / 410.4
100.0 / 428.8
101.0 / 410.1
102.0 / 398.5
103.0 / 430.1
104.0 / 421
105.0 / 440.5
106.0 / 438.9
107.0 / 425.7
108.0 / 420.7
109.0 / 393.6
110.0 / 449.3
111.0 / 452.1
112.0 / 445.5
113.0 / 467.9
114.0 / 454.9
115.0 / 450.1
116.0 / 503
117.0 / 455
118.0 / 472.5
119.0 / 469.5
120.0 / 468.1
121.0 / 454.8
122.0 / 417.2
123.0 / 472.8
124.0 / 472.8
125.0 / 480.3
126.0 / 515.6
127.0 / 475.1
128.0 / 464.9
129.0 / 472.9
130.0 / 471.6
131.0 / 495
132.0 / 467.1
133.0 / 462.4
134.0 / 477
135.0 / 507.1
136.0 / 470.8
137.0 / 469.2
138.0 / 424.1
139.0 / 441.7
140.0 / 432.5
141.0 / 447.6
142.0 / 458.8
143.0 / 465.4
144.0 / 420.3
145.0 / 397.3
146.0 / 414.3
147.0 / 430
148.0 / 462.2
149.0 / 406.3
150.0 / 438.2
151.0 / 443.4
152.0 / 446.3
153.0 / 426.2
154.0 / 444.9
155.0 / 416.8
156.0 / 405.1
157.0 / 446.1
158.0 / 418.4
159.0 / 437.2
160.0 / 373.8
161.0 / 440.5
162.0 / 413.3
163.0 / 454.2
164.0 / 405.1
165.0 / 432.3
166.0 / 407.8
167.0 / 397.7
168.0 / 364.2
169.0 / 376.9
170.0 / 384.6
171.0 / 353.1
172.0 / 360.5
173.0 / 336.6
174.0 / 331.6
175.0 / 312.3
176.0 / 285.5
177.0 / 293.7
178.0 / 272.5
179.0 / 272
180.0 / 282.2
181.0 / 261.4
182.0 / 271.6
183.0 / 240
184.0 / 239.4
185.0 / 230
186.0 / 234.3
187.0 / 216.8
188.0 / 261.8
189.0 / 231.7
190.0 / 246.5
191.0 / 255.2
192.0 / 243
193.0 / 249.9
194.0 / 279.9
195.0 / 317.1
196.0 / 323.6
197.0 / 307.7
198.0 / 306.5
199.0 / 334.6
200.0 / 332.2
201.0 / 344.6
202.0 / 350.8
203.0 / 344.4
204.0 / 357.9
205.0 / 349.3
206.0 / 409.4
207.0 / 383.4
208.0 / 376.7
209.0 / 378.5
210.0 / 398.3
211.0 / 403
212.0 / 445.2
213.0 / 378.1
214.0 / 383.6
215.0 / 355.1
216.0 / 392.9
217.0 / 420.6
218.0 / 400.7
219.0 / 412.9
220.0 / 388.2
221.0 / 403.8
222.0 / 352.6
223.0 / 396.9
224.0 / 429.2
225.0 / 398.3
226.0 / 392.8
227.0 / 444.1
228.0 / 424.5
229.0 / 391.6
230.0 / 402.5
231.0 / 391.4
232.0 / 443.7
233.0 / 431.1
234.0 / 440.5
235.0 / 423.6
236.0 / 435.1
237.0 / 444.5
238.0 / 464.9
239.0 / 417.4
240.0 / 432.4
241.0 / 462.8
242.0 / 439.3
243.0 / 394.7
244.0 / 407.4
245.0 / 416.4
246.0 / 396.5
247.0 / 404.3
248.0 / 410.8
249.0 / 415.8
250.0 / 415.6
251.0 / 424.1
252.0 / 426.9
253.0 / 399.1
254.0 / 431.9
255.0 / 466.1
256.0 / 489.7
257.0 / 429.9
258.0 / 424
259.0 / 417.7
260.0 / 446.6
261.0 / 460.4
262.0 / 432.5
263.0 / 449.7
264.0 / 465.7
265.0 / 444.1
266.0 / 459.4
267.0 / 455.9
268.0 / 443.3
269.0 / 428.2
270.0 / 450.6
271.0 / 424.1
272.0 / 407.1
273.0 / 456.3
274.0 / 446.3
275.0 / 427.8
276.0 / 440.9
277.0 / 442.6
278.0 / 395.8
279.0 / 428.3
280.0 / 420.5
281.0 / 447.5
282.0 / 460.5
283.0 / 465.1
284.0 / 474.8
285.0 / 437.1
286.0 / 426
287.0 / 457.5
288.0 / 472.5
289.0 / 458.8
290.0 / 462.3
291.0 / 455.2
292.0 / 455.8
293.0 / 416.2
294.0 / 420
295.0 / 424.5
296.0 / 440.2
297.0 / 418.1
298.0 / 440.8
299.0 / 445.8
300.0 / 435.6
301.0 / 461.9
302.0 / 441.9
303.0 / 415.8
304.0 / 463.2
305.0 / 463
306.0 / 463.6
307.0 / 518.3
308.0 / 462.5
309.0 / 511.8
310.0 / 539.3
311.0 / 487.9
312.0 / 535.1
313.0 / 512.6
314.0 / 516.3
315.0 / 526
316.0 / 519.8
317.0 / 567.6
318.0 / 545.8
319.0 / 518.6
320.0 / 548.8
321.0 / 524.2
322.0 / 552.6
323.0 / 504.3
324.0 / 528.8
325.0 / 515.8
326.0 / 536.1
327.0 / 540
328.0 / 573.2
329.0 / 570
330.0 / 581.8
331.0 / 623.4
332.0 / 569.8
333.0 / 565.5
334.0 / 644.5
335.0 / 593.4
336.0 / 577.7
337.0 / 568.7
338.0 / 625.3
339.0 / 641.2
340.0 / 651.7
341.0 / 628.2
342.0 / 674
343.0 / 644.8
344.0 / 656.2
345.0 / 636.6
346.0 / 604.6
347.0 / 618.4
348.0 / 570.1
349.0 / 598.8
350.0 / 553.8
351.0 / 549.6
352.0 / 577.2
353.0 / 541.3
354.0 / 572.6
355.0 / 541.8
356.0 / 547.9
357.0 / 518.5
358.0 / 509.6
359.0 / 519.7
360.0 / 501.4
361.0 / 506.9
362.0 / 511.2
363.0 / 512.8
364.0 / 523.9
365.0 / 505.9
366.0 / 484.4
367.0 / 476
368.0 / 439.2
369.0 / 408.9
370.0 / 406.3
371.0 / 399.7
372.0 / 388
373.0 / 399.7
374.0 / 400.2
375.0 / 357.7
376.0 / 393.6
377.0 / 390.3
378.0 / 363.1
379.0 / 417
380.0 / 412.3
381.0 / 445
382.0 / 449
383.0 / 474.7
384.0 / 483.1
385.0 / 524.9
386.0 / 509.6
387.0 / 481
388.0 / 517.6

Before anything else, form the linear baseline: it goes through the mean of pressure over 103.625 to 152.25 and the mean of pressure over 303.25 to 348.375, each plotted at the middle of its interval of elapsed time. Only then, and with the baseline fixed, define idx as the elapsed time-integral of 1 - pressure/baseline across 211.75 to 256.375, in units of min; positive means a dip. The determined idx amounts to 8.2 min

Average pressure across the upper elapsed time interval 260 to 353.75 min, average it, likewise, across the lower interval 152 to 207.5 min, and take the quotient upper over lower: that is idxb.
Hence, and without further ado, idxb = 1.50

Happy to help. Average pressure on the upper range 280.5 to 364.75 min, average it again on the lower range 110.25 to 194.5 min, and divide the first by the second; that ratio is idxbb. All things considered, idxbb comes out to 1.3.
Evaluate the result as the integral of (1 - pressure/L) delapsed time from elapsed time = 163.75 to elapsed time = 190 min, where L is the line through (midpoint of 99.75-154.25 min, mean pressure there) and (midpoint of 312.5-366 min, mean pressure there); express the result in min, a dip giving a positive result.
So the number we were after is 9.3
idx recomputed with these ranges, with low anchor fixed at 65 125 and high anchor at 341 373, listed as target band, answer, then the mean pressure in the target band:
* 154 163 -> 0.94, 422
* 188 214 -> 8.12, 333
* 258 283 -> 3.25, 440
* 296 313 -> 1.53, 469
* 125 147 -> 0.25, 459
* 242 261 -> 2.86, 425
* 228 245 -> 2.37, 426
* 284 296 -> 1.55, 445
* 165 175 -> 2.24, 369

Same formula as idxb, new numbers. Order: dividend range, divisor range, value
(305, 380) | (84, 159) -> 1.18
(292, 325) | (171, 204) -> 1.69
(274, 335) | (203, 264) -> 1.18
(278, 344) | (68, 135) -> 1.12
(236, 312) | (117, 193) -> 1.13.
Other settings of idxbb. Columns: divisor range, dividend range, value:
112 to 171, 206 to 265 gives 0.94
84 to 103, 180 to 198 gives 0.59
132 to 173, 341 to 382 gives 1.18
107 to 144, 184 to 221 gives 0.73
